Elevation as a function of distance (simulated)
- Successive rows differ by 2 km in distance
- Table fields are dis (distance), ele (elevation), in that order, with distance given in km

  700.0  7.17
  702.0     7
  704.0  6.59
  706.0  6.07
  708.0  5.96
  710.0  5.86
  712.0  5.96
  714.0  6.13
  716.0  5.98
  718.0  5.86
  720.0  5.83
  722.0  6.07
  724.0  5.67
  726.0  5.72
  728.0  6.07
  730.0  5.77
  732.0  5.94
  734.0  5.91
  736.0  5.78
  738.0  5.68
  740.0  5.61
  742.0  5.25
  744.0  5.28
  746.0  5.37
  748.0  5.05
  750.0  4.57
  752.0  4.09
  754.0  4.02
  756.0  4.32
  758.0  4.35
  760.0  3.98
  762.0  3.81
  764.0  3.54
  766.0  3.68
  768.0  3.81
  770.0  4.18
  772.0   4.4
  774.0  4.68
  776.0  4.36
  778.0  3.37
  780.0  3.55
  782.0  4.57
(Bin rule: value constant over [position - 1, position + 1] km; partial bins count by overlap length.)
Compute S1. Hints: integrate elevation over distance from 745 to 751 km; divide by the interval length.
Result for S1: 5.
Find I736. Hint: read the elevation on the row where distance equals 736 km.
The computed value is 5.78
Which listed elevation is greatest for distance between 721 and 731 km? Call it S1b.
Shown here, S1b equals 6.07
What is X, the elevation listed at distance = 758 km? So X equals 4.35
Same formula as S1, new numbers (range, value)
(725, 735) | 5.88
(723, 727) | 5.7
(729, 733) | 5.86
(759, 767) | 3.75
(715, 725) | 5.88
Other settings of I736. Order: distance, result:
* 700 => 7.17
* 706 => 6.07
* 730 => 5.77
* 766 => 3.68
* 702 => 7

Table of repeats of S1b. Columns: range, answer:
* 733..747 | 5.91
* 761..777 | 4.68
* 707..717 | 6.13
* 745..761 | 5.37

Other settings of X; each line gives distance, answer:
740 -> 5.61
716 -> 5.98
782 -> 4.57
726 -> 5.72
